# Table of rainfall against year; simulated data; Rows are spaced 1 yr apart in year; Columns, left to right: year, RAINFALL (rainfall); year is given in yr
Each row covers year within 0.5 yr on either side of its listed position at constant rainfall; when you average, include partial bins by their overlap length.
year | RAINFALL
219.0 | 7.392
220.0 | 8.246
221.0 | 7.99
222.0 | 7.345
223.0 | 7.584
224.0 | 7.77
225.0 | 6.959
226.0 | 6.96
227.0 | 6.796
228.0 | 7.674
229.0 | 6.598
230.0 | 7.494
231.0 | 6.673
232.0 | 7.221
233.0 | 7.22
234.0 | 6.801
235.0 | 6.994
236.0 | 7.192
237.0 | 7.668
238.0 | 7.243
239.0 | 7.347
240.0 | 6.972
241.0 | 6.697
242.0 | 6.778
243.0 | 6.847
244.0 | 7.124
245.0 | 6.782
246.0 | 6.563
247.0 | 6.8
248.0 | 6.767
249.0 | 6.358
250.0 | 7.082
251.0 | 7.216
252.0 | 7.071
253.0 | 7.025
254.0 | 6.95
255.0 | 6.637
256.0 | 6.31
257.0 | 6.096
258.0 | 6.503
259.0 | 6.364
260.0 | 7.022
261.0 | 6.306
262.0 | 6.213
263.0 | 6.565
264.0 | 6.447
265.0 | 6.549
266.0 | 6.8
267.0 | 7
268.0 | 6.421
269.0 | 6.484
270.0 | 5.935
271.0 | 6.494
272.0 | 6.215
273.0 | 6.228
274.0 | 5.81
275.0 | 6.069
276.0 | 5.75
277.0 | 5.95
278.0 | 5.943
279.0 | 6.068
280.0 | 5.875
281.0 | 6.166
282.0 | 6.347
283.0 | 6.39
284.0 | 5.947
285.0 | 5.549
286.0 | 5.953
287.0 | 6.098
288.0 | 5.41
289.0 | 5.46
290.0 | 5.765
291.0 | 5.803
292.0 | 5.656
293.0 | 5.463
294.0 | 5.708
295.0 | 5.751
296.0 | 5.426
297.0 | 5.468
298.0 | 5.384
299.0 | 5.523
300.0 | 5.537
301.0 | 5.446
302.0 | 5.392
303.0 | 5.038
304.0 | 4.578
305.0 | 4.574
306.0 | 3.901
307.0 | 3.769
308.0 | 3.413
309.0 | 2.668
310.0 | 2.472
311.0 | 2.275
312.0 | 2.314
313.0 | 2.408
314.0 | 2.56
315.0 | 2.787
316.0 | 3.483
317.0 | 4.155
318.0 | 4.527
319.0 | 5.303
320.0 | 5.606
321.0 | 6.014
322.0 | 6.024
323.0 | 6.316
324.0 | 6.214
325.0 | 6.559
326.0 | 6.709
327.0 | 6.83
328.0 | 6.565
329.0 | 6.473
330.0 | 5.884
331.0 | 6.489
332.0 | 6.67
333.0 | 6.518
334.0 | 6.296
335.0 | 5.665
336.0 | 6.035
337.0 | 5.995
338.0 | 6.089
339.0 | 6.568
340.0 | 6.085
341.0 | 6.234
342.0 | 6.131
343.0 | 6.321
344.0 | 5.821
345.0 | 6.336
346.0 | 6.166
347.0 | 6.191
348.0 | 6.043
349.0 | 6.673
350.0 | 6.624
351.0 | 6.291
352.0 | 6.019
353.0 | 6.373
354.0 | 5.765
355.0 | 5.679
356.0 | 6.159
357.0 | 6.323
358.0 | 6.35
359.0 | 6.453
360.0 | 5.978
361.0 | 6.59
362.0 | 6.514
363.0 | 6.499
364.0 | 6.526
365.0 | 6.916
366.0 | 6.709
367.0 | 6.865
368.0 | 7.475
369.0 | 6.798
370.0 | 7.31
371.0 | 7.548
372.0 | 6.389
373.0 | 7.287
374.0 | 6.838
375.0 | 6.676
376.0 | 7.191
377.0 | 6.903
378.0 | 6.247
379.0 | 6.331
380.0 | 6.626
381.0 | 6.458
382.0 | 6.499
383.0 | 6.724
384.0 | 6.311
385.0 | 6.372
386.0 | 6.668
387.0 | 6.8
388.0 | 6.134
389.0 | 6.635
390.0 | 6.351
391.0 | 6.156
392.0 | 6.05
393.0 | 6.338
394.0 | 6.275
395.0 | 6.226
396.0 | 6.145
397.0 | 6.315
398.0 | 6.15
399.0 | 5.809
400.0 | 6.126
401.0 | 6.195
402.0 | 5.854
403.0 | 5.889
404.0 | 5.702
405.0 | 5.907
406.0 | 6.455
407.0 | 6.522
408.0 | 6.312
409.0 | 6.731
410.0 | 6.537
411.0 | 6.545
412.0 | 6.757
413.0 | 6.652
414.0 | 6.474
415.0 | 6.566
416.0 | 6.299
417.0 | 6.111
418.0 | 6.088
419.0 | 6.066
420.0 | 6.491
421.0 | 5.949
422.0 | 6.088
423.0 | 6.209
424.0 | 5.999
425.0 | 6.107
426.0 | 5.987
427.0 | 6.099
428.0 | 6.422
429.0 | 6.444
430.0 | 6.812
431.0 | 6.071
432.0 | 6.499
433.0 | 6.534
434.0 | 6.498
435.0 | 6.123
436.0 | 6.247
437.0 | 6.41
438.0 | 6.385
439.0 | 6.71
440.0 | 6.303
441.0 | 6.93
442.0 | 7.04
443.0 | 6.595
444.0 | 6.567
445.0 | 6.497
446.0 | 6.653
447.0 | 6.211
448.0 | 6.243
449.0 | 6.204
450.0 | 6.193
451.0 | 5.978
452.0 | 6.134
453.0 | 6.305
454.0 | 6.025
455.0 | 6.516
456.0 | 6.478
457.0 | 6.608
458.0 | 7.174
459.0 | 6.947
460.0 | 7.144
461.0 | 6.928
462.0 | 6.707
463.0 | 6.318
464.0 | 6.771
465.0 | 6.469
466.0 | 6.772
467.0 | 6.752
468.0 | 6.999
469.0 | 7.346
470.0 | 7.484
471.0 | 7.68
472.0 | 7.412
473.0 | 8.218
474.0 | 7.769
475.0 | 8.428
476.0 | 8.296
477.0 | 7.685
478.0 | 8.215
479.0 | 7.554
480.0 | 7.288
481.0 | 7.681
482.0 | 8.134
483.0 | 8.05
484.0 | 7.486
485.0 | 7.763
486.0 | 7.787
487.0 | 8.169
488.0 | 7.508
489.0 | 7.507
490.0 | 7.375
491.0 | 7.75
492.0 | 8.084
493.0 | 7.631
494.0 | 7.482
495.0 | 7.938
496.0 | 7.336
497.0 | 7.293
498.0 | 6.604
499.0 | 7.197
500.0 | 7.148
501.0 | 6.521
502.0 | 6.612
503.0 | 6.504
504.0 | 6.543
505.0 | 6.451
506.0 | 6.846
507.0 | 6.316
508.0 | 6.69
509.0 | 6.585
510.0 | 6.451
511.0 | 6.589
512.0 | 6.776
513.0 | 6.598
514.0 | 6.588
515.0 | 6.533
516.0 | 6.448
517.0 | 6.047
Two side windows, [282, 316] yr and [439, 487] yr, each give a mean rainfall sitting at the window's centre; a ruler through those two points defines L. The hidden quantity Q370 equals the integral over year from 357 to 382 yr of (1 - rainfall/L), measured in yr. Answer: -4.3 yr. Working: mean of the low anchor 4.73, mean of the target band 6.72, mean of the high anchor 7.05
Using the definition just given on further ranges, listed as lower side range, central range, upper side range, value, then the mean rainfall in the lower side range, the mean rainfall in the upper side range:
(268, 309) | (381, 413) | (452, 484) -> 1.22 yr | 5.57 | 7.22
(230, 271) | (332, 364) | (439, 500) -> 3.28 yr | 6.78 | 7.14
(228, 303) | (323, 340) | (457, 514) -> 0.74 yr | 6.37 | 7.23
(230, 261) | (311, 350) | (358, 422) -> 5.88 yr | 6.88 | 6.46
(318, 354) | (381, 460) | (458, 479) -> 6.33 yr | 6.2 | 7.32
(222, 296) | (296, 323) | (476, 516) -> 9.55 yr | 6.53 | 7.22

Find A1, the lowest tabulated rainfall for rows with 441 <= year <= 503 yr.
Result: 5.978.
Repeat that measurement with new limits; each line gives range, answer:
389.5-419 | 5.702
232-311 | 2.275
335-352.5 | 5.665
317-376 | 4.155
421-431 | 5.949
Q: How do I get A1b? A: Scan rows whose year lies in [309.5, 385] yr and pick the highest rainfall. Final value 7.548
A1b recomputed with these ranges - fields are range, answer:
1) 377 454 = 7.04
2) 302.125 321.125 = 6.014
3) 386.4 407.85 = 6.8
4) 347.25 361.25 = 6.673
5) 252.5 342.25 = 7.025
